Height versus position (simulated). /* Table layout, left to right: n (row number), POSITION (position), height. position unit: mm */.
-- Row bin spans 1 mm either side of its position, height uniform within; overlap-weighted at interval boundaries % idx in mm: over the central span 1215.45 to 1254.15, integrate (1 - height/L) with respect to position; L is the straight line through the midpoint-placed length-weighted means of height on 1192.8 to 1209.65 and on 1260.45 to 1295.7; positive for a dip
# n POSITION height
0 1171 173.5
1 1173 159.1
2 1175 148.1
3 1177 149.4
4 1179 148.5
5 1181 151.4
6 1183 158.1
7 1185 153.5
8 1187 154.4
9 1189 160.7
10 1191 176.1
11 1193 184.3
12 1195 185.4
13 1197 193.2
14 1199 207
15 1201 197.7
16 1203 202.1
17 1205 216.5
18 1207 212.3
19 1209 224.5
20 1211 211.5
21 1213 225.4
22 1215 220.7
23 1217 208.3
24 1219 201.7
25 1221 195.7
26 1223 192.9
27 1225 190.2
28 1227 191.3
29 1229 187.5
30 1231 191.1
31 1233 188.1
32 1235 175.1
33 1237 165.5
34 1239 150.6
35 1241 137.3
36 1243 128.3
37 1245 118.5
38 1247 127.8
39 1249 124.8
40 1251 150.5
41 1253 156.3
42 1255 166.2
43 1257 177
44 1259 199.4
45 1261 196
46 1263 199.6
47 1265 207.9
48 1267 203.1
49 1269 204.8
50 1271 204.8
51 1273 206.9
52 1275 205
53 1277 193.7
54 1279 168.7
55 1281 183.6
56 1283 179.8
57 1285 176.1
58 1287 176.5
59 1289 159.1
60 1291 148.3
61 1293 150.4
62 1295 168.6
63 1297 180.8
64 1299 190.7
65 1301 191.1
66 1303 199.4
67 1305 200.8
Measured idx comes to 5.4 mm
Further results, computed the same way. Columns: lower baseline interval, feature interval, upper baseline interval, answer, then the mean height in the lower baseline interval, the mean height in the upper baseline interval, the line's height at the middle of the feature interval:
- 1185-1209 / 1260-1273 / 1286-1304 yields -1.8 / 190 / 174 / 179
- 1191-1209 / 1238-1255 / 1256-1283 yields 5.0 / 200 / 196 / 197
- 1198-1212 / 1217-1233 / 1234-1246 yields -1.9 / 210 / 146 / 173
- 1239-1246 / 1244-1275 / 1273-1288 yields -4.1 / 131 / 185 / 155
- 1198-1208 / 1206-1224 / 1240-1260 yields -1.7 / 207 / 149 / 192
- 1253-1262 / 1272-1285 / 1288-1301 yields -1.1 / 182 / 168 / 174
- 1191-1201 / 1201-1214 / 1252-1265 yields -1.6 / 191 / 184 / 190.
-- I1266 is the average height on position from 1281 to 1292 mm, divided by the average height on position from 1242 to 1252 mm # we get 1.30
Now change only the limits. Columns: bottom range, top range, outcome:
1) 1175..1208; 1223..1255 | 0.90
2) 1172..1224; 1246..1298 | 0.95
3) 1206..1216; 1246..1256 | 0.66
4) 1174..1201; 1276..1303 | 1.04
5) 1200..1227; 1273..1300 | 0.85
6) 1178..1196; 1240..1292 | 1.06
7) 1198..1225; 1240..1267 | 0.78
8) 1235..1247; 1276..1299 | 1.21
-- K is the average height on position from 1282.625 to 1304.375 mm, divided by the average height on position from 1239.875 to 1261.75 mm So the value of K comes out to 1.15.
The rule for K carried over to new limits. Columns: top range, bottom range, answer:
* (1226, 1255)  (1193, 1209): 0.78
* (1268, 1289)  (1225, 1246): 1.15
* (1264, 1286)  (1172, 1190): 1.26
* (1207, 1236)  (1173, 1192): 1.29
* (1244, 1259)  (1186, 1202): 0.82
